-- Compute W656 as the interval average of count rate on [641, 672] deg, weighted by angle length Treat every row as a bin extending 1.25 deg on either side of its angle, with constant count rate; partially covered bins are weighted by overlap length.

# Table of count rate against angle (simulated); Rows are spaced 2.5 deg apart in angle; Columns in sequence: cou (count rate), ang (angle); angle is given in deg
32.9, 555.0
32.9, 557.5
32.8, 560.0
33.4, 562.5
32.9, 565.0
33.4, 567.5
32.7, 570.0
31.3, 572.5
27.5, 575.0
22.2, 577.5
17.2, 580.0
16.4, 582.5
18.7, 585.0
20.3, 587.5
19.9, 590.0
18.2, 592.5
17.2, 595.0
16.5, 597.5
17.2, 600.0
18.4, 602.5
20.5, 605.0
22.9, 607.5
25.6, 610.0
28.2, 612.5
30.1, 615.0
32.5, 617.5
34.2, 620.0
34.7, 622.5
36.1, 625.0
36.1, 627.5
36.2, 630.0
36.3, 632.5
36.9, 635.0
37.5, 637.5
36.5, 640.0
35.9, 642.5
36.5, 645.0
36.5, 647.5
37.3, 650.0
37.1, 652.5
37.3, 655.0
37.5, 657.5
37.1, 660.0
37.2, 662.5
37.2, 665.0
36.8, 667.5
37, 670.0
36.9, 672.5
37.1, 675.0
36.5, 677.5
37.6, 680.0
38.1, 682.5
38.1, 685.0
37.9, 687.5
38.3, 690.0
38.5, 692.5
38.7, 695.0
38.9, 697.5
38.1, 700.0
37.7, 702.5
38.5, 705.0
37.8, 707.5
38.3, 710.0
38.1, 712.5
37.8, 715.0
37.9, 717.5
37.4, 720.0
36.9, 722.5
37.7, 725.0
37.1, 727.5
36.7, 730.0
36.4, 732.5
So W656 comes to 36.9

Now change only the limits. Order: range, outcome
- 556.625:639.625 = 27.6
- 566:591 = 24.1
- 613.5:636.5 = 34.7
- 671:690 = 37.5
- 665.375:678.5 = 36.9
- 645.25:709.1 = 37.6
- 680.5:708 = 38.2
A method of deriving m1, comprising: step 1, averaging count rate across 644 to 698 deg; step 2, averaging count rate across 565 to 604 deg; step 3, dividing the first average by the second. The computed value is 1.69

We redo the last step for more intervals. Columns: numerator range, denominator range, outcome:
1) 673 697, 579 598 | 2.09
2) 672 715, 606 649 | 1.13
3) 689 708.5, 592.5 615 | 1.81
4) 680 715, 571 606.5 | 1.89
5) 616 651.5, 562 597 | 1.50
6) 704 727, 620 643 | 1.05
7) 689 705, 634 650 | 1.05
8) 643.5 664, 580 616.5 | 1.79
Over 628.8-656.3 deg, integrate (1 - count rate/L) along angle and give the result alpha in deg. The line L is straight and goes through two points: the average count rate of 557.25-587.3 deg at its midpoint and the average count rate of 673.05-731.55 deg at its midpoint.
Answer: -3.2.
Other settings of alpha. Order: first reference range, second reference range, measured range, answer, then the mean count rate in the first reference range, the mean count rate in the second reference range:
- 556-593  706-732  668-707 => -3.09 deg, 26.2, 37.5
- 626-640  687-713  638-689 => 0.32 deg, 36.6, 38.3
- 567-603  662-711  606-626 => -2.76 deg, 21.6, 37.8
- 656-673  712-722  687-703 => -0.38 deg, 37.1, 37.7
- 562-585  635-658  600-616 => 4.05 deg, 26.8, 36.9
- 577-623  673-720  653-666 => -2.13 deg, 22.5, 38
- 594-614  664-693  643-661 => -3.09 deg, 21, 37.5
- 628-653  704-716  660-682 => 0.12 deg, 36.6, 38.1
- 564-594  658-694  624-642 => -2.84 deg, 24.1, 37.5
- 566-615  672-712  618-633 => -4.05 deg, 22.6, 38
